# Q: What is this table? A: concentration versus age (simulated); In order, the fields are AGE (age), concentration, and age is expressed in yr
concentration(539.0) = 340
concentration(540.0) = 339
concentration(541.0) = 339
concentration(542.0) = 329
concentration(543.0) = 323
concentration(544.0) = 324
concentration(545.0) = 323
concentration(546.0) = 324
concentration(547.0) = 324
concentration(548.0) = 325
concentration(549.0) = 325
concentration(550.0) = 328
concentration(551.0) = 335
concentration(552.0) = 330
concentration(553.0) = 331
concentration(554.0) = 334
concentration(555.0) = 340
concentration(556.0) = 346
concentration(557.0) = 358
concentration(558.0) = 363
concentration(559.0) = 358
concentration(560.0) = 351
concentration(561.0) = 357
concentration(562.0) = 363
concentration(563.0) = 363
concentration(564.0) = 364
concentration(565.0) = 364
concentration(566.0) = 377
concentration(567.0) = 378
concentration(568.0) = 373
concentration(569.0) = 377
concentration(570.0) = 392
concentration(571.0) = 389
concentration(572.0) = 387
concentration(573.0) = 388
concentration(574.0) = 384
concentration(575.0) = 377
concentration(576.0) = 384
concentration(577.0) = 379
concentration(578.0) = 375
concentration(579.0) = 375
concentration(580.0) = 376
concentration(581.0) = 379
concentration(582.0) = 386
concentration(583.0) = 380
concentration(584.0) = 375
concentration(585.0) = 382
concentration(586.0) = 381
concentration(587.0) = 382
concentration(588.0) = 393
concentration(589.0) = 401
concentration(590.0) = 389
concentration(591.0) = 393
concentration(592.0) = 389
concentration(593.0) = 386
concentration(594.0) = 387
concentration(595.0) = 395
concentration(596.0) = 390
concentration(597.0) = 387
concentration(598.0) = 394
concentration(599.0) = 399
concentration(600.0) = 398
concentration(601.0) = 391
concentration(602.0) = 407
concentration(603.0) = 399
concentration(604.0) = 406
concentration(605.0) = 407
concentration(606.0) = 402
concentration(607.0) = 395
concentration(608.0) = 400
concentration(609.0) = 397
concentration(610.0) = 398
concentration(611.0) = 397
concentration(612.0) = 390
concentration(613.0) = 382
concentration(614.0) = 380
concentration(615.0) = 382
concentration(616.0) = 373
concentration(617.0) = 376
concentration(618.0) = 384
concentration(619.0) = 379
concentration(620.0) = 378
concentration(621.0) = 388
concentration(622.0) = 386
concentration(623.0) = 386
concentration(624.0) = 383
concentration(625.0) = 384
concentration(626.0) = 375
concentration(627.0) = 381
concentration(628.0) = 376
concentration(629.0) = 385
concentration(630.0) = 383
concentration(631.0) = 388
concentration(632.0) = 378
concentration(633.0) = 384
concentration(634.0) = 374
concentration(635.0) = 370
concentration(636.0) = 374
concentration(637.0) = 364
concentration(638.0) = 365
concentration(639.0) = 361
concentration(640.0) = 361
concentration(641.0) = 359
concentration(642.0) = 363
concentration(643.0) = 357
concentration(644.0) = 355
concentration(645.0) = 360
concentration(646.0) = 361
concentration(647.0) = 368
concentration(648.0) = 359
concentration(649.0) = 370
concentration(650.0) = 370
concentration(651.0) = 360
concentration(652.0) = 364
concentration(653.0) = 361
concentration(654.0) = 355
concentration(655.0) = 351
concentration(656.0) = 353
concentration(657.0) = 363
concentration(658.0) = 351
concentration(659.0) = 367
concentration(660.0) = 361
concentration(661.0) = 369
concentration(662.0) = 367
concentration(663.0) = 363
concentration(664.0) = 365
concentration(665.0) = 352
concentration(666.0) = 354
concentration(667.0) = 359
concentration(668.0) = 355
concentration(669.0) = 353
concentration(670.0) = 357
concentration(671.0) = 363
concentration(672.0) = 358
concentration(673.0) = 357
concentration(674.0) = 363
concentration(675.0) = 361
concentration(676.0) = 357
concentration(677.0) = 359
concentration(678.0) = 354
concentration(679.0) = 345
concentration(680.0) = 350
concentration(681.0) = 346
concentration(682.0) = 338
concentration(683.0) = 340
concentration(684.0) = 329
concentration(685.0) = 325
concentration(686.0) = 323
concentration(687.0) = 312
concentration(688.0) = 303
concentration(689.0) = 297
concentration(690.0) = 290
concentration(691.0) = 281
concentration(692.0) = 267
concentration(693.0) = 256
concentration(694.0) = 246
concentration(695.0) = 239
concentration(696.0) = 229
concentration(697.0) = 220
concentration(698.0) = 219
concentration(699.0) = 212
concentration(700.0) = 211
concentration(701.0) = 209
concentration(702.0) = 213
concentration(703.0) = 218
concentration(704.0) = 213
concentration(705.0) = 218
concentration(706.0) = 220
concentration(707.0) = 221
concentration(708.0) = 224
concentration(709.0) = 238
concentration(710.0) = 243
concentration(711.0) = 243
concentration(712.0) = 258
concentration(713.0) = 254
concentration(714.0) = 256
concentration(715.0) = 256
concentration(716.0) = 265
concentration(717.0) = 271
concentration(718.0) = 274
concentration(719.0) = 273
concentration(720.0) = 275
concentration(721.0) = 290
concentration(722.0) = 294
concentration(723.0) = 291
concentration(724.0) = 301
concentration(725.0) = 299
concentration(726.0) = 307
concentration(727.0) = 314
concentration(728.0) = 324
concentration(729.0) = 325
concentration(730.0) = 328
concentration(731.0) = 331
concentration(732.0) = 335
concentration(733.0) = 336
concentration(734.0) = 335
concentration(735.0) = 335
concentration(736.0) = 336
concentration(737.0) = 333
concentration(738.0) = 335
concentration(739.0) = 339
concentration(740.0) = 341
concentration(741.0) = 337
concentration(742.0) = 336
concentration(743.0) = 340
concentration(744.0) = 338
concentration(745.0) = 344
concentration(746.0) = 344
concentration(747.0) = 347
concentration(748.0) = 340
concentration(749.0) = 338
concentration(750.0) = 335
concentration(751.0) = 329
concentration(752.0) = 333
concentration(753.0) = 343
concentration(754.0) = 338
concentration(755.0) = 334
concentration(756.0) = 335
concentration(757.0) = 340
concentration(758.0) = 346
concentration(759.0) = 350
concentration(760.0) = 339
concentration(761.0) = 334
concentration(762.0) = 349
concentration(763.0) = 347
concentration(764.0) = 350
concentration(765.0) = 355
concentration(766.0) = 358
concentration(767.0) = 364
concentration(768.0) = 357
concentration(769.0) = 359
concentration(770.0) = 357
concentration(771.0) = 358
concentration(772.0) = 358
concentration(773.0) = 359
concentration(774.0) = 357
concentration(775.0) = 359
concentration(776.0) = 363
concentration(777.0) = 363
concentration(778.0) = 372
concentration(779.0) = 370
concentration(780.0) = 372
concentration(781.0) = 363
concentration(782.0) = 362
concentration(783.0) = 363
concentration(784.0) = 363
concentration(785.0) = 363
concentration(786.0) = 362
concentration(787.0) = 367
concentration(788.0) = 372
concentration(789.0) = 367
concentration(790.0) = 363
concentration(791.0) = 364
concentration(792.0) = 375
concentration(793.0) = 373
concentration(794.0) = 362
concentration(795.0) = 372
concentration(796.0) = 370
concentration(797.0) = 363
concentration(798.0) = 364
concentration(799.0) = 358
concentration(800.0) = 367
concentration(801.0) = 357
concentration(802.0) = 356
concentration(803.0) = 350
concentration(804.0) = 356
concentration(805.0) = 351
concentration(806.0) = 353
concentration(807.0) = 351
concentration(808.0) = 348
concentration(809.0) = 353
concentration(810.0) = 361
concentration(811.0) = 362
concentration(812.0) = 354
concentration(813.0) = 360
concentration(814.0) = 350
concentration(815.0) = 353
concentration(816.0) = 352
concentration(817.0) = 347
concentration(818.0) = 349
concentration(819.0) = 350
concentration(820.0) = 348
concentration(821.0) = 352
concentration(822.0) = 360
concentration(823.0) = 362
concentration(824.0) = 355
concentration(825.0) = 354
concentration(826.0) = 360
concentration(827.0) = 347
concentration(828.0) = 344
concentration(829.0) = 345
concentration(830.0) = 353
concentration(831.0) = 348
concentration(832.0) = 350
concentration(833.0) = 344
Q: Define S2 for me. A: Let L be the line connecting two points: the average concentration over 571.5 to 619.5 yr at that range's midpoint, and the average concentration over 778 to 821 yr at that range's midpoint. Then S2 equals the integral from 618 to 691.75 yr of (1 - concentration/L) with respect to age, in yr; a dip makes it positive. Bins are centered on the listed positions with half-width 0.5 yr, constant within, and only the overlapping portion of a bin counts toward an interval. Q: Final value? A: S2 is 4.3 yr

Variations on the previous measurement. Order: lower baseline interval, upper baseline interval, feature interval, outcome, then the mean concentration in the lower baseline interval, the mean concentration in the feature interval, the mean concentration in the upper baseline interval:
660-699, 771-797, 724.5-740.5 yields 0.8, 323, 328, 365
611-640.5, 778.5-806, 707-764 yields 8.5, 379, 313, 364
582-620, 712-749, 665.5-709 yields 5.9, 390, 294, 313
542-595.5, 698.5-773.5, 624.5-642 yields -1.6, 365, 374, 308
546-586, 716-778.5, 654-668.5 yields -0.5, 363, 359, 334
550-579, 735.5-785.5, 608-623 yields -1.0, 364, 386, 349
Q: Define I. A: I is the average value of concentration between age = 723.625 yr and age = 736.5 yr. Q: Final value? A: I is 324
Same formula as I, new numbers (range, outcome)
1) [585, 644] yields 384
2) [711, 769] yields 323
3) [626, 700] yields 342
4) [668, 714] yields 286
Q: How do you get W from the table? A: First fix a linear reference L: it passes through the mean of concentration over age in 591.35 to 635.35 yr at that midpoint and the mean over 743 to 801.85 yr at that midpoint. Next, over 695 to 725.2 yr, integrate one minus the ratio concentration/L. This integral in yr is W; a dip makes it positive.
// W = 10.0 yr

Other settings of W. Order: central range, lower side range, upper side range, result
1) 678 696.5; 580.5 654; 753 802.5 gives 3.4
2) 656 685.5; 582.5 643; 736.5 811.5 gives 1.5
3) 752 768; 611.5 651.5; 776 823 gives 0.8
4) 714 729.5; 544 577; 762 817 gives 3.0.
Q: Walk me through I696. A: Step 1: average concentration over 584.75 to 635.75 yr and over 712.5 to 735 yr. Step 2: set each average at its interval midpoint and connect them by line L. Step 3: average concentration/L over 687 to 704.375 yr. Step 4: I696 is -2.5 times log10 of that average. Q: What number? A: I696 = 0.29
